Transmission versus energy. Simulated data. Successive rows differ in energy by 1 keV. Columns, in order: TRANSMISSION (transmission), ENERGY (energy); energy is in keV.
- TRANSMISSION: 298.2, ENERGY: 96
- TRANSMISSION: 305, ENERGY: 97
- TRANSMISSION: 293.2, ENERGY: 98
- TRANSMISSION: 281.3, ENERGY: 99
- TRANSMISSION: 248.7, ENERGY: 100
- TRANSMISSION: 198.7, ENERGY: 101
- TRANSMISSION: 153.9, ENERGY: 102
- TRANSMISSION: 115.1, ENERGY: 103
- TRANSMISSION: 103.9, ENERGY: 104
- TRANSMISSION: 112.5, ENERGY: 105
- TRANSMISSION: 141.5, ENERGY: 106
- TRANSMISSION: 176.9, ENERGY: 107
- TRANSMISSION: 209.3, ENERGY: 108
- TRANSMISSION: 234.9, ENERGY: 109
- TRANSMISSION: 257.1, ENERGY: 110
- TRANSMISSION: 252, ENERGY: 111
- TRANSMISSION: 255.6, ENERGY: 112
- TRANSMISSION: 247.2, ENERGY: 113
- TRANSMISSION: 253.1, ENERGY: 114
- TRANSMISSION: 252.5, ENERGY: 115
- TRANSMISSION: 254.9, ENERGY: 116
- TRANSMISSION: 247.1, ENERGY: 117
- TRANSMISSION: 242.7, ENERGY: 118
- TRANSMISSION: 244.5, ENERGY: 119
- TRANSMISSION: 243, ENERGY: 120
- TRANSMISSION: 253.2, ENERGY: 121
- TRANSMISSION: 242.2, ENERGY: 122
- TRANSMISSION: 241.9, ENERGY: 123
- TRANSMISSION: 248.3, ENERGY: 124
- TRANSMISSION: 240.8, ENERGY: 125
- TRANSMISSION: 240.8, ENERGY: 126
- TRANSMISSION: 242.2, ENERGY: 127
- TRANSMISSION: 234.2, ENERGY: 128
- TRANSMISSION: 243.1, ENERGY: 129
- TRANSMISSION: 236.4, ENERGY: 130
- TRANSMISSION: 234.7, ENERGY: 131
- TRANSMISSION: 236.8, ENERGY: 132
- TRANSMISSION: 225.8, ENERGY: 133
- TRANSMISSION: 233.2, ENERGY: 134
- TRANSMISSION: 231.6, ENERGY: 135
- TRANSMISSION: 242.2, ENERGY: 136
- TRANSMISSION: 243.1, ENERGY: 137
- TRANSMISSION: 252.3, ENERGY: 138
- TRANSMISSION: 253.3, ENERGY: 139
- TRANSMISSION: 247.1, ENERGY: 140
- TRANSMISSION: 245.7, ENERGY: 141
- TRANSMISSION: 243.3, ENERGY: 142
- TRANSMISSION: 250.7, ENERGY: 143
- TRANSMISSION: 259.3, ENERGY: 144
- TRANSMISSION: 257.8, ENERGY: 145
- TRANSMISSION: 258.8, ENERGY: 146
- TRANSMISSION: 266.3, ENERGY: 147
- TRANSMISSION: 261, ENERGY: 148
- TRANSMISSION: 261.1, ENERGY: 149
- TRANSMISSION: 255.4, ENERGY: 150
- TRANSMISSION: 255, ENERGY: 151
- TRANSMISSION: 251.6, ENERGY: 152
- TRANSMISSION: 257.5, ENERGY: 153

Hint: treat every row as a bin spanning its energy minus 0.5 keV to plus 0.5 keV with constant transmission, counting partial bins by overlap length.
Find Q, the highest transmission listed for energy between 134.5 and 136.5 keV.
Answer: 242.2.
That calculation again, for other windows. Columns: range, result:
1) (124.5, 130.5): 243.1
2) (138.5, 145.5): 259.3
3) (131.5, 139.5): 253.3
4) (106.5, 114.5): 257.1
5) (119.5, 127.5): 253.2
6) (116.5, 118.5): 247.1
